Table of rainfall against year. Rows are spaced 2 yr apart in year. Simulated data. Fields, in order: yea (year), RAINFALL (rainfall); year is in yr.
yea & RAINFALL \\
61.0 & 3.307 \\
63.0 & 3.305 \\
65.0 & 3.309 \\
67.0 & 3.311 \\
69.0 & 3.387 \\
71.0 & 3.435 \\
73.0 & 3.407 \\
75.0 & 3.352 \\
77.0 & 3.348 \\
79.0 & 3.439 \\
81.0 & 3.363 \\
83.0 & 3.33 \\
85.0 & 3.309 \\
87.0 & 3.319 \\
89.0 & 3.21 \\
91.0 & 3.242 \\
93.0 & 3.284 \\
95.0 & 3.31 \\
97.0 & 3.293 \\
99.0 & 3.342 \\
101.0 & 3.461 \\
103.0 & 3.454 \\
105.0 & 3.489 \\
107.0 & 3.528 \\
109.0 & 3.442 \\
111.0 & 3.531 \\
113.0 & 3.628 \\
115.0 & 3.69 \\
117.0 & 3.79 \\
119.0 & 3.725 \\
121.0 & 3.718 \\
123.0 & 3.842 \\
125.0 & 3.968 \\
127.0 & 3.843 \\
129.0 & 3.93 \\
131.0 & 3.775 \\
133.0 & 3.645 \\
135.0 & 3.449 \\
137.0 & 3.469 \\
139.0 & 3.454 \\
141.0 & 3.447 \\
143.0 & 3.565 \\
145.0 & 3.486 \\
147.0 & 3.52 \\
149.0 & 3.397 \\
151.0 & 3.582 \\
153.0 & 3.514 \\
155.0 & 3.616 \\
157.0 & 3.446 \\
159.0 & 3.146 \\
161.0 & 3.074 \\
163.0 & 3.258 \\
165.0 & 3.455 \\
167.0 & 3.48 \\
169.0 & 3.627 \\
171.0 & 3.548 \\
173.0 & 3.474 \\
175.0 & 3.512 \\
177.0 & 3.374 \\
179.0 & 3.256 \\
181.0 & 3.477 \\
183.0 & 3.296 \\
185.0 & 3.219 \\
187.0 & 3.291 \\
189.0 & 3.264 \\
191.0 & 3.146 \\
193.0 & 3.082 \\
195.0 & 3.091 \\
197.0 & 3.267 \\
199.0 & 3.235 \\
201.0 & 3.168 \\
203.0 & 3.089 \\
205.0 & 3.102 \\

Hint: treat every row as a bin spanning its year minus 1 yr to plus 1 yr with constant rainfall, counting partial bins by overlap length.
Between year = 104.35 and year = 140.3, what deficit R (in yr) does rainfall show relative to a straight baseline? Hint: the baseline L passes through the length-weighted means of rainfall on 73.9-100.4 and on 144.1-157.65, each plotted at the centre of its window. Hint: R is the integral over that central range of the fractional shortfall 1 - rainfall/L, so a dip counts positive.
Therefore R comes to -2.5 yr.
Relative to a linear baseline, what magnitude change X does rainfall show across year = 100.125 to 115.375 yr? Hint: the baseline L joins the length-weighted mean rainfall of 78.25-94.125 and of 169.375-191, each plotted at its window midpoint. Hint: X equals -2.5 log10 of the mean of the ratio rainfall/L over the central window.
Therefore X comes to -0.06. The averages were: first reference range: 3.31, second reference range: 3.37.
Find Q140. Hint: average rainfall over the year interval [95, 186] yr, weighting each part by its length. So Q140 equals 3.51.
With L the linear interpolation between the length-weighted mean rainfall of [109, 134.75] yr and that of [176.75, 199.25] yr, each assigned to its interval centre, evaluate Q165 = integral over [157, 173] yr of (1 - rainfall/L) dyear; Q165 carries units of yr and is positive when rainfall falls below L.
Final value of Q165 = 0.2 yr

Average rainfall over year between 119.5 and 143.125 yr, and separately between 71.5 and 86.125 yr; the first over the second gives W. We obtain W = 1.09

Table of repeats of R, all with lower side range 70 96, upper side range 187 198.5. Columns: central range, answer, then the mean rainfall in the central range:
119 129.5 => -1.8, 3.84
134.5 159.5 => -1.8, 3.48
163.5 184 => -1.5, 3.45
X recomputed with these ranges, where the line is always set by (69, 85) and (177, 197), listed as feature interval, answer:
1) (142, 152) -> -0.07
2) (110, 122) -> -0.11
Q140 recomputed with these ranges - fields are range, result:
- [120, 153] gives 3.63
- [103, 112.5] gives 3.5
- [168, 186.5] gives 3.42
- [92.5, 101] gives 3.33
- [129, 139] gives 3.61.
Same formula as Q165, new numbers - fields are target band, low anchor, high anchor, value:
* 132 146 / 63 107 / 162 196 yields -0.6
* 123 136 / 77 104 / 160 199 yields -1.7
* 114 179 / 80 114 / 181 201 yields -5.0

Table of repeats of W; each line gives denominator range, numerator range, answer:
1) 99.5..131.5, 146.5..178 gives 0.94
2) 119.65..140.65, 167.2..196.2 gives 0.90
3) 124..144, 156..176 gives 0.93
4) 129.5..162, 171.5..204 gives 0.94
